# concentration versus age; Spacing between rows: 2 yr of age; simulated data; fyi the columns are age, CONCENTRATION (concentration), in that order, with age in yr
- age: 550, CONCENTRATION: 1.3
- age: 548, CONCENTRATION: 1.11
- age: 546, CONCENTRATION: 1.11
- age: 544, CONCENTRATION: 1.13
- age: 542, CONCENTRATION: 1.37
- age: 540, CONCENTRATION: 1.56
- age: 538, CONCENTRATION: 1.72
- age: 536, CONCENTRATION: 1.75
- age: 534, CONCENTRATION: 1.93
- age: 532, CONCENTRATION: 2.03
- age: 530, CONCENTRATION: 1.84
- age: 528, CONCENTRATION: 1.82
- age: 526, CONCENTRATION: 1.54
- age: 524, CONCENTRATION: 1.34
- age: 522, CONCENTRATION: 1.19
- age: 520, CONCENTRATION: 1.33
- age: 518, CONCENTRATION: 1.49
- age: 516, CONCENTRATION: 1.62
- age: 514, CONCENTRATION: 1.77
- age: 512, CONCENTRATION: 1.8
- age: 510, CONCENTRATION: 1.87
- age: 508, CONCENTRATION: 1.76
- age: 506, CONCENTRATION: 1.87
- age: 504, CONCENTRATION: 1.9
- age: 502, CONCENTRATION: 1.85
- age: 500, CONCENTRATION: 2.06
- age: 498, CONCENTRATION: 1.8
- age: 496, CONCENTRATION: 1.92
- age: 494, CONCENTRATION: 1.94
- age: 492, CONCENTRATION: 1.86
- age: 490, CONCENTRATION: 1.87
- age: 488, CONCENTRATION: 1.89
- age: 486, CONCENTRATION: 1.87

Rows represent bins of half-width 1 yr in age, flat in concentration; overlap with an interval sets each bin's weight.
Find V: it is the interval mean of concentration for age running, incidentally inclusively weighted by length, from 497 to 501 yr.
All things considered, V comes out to 1.93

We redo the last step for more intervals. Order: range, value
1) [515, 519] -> 1.56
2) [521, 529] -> 1.47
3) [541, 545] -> 1.25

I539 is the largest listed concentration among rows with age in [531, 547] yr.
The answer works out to 2.03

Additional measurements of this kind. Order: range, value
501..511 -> 1.9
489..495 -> 1.94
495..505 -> 2.06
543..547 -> 1.13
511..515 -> 1.8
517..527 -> 1.54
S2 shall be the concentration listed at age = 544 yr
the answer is 1.13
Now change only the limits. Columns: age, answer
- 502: 1.85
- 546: 1.11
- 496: 1.92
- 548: 1.11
